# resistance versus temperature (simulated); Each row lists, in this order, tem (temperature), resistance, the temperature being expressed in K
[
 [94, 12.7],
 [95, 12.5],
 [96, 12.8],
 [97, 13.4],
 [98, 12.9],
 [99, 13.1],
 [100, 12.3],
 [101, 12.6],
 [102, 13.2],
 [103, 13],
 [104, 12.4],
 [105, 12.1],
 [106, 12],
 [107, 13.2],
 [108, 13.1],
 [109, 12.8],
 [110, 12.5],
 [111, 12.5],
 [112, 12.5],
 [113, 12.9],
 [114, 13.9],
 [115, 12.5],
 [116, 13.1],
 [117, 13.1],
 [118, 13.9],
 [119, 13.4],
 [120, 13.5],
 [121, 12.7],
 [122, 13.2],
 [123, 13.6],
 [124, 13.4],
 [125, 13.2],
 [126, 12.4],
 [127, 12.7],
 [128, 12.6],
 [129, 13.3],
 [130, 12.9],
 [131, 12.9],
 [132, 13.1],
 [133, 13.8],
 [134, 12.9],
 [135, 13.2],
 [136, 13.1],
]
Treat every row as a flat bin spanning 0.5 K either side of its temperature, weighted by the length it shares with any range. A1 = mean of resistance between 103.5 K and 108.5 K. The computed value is 12.6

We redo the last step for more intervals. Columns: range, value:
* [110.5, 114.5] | 12.9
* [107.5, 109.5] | 12.9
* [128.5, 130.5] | 13.1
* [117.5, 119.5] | 13.7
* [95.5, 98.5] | 13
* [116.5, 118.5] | 13.5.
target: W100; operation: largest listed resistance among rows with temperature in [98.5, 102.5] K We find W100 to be 13.2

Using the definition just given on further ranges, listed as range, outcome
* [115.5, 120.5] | 13.9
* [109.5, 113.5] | 12.9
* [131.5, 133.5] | 13.8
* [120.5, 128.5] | 13.6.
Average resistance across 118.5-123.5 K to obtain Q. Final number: 13.3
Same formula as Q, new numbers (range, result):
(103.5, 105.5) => 12.2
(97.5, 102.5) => 12.8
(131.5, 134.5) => 13.3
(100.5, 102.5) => 12.9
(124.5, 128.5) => 12.7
